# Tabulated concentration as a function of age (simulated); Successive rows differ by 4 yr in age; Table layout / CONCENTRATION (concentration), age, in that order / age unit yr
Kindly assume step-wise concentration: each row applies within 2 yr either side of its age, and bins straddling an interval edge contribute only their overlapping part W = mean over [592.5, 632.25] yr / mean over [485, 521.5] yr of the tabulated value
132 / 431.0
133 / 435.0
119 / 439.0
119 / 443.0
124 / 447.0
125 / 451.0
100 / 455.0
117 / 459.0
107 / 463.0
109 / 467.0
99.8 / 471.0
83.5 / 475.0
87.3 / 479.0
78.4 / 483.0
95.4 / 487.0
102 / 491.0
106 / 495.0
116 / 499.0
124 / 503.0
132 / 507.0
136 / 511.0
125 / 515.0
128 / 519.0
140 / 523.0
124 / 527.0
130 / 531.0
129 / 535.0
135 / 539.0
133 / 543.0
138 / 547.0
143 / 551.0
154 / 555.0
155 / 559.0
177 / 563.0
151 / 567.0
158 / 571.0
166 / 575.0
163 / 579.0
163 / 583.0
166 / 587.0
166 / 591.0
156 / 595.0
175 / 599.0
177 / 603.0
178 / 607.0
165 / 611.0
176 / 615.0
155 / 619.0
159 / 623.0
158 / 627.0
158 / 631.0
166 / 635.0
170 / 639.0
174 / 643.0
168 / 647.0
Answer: 1.40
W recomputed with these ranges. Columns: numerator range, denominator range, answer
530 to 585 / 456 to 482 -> 1.50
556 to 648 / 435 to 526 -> 1.46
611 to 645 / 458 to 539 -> 1.44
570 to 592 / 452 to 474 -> 1.54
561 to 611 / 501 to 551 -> 1.26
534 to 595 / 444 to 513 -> 1.42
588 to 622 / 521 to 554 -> 1.25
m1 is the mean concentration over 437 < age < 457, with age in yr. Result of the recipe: 117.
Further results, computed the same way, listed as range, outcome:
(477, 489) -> 87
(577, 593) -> 164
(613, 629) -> 162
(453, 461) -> 108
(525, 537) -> 128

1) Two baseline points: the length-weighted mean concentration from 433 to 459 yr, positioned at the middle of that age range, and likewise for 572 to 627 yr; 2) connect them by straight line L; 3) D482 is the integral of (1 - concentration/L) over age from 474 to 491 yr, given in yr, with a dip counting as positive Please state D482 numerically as 5.5 yr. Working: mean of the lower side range 120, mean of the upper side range 166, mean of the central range 88.2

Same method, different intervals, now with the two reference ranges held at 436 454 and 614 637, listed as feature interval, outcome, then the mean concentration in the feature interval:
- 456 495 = 9.0 yr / 98.2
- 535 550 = 0.8 yr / 135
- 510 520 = 0.6 yr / 129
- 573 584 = -1.0 yr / 164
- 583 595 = -0.8 yr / 164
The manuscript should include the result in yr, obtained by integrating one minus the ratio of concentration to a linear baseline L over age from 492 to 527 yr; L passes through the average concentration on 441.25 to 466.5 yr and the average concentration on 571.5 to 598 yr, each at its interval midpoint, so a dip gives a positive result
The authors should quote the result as 2.7 yr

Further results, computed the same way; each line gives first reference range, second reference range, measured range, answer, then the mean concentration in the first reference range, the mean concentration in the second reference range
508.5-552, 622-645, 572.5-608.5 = -3.89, 133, 164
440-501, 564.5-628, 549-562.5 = -0.74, 105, 165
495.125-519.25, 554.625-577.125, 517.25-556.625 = 2.15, 125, 161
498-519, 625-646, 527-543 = 0.54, 127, 165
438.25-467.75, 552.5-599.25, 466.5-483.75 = 4.51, 115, 162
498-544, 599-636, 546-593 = -3.41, 130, 166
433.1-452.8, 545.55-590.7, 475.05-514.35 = 8.70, 124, 158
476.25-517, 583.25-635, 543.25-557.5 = -0.77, 110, 166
